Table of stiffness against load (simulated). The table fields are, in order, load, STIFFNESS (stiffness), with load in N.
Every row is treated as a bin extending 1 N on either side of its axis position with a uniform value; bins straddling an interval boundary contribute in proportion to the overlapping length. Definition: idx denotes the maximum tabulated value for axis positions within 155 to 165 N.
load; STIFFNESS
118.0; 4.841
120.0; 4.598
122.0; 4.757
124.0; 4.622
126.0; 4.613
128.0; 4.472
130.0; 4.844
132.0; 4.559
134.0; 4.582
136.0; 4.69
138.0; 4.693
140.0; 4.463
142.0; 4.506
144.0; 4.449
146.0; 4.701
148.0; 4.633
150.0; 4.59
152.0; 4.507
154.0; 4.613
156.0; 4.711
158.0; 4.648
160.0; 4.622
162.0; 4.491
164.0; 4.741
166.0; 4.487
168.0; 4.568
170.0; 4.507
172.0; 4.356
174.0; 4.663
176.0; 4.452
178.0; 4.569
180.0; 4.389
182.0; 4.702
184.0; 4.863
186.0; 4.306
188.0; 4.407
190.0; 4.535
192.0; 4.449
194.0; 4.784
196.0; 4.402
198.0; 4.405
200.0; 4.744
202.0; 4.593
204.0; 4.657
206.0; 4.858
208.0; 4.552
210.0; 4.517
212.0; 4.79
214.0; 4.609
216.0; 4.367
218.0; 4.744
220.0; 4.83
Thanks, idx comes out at 4.741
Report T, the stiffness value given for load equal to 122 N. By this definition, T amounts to 4.757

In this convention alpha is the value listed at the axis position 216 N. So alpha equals 4.367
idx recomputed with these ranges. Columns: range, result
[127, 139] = 4.844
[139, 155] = 4.701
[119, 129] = 4.757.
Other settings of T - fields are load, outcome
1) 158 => 4.648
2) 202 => 4.593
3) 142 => 4.506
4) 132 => 4.559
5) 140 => 4.463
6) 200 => 4.744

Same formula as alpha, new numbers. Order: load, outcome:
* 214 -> 4.609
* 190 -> 4.535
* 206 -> 4.858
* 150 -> 4.59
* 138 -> 4.693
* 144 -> 4.449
